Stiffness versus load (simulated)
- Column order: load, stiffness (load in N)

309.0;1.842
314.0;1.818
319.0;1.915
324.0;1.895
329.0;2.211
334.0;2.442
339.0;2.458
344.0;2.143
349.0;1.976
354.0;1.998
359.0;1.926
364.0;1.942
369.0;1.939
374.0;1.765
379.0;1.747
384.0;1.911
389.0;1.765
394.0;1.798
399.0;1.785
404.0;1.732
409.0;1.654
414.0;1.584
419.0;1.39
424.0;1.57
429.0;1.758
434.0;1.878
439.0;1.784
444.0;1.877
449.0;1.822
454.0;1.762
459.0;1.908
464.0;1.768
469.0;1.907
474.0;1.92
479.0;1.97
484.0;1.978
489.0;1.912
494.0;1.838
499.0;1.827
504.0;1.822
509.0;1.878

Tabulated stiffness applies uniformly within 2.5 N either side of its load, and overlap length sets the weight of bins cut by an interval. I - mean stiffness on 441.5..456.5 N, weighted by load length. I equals 1.82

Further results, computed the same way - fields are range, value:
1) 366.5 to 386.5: 1.84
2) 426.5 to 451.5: 1.82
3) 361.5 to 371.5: 1.94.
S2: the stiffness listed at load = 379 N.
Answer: 1.747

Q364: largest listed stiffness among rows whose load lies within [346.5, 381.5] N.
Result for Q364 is 1.998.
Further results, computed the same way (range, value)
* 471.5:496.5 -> 1.978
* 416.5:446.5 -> 1.878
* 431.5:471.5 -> 1.908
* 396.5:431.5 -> 1.785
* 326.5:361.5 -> 2.458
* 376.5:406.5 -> 1.911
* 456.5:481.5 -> 1.97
